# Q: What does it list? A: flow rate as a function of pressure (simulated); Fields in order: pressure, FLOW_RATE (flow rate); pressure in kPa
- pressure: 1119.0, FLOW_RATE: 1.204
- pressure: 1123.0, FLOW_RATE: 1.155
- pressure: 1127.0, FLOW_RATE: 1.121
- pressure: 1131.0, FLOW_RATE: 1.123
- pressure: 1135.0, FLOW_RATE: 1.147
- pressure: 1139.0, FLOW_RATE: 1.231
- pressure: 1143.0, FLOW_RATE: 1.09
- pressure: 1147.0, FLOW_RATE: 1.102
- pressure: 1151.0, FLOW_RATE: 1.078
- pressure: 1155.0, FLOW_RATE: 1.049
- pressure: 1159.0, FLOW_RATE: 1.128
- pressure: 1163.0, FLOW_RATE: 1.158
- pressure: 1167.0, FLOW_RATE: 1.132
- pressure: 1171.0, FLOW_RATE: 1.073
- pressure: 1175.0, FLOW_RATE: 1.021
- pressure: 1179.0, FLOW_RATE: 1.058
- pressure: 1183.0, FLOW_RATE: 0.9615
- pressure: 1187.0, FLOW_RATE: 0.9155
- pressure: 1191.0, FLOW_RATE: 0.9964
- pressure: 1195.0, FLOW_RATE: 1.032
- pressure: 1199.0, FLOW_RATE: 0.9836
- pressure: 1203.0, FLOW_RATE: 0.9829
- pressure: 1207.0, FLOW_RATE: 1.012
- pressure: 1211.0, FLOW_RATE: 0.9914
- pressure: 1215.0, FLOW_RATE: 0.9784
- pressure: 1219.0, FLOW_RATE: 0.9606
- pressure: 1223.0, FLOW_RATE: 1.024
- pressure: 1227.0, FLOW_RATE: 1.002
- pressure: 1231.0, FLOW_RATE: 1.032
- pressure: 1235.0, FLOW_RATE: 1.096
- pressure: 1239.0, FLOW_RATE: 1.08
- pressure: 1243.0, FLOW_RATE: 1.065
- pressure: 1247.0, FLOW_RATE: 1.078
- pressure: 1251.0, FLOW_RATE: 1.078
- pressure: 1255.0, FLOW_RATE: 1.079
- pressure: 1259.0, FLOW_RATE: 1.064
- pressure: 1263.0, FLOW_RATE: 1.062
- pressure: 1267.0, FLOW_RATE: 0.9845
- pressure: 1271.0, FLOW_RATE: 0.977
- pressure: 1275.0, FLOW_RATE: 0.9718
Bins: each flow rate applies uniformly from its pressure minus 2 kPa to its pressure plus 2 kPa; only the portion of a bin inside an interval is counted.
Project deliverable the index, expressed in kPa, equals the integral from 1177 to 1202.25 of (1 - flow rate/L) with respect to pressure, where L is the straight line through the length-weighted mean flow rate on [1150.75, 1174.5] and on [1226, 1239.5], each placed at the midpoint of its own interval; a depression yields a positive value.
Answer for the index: 2.1 kPa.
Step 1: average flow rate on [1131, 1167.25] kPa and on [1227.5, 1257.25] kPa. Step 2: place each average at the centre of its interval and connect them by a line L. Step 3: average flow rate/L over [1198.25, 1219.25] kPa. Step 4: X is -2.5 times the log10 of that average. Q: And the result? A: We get 0.11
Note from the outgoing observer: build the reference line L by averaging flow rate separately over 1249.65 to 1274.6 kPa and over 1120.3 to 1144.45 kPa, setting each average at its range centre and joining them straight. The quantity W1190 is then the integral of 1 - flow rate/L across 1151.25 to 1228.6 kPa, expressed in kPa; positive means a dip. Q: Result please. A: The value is 5.1 kPa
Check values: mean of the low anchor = 1.15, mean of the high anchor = 1.04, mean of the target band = 1.03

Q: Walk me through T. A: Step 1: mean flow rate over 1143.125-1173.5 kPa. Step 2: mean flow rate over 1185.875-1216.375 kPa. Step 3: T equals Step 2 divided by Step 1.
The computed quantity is 0.9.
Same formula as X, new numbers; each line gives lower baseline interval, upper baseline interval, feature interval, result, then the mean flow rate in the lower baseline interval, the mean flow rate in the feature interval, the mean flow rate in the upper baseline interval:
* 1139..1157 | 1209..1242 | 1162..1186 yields 0.02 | 1.1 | 1.06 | 1.02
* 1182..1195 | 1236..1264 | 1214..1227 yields 0.04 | 0.969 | 0.991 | 1.07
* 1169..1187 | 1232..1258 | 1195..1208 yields 0.04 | 1.02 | 0.997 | 1.08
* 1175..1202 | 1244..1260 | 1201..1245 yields 0.02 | 0.993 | 1.02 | 1.07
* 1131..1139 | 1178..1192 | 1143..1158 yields 0.02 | 1.16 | 1.08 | 0.977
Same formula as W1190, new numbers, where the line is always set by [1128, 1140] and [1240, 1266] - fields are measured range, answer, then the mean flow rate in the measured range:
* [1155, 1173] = 0.3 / 1.11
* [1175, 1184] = 0.8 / 1.02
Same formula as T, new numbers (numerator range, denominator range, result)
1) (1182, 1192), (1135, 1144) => 0.82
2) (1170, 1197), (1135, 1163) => 0.90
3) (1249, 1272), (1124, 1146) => 0.91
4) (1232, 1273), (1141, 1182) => 0.97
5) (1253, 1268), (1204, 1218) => 1.06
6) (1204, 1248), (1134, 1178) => 0.93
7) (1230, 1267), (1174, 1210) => 1.07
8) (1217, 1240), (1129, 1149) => 0.90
